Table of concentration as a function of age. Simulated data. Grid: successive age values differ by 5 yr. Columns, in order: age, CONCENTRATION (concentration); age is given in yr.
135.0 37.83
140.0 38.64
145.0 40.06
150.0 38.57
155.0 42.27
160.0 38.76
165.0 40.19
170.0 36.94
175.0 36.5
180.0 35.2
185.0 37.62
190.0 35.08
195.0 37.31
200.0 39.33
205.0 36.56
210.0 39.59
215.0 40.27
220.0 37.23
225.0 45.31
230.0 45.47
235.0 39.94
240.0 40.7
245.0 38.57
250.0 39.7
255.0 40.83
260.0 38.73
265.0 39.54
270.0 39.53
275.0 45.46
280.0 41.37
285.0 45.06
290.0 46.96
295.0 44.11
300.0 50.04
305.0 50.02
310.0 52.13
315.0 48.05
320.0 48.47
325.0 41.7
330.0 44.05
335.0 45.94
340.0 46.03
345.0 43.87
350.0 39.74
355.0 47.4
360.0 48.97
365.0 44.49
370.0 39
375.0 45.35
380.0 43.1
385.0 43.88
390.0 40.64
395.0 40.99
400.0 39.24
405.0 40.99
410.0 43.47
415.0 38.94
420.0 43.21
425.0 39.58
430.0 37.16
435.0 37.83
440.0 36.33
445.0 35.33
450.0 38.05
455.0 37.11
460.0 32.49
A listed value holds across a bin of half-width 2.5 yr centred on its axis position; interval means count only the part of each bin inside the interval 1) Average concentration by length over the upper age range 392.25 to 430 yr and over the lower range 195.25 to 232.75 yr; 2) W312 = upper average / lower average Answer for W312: 1.01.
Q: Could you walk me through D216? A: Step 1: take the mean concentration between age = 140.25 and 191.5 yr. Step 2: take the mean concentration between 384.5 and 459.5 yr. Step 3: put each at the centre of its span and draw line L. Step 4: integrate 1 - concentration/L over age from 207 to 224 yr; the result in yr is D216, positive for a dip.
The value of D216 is -0.49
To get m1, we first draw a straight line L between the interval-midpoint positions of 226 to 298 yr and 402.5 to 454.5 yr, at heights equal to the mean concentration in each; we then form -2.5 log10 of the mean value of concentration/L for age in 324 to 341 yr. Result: -0.10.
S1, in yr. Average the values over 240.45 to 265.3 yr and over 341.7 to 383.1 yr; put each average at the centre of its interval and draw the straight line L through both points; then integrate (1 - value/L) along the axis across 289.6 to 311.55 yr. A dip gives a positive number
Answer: -3.8 yr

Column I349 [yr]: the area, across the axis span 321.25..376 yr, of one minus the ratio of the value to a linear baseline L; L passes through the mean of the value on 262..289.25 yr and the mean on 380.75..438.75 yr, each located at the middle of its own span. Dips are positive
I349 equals -3.8 yr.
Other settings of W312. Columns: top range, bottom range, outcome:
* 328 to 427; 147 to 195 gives 1.13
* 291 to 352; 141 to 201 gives 1.21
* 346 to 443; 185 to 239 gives 1.05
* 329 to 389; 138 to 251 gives 1.13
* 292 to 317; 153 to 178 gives 1.26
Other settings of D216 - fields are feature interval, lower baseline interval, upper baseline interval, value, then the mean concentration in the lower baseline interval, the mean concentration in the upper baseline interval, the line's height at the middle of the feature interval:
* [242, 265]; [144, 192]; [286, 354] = 1.72 yr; 38.1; 46.2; 42.7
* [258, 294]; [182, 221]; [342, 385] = -1.58 yr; 37.9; 44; 40.7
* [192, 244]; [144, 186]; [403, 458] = -2.11 yr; 38.4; 38.8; 38.5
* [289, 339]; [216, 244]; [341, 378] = -4.51 yr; 41.5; 44.2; 43.2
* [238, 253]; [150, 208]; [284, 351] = 0.81 yr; 37.8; 46.3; 41.9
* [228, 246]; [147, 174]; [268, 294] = 0.36 yr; 39.2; 43.8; 42.1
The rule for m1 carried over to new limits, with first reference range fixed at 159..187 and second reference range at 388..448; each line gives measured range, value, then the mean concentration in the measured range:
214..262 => -0.075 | 40.7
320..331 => -0.139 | 44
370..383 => -0.108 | 43.2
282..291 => -0.187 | 45.6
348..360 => -0.154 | 44.9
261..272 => -0.034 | 39.4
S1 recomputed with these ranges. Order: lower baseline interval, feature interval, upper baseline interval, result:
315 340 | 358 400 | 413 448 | -1.10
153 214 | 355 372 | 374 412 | -1.35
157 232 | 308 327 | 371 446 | -3.77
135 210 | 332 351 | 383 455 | -2.48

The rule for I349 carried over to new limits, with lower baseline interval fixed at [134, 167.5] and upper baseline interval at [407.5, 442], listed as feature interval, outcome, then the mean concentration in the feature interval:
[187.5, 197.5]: 0.8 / 36.2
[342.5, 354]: -0.9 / 42.5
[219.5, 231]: -1.1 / 43.3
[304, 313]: -2.6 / 51.1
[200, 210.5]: 0.4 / 38.1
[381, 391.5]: -0.8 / 42.5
